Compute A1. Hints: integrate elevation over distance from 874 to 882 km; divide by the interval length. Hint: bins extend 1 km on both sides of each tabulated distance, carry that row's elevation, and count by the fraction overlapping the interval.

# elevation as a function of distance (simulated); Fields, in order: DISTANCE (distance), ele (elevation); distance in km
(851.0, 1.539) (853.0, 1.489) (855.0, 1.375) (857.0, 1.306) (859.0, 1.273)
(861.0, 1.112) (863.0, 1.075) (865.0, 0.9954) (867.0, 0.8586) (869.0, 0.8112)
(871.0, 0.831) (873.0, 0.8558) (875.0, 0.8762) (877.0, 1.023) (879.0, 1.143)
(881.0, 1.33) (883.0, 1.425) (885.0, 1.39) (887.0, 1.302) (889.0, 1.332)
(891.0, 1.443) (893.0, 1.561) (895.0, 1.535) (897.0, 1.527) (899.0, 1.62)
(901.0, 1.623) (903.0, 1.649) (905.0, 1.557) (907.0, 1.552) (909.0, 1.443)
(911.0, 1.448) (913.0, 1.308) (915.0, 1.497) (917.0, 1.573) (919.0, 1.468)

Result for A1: 1.09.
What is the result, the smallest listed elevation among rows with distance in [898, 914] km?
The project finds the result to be 1.308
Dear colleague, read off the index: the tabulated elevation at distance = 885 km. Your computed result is 1.39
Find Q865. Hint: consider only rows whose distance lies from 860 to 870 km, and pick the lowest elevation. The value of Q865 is 0.8112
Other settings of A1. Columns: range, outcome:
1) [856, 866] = 1.15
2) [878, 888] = 1.32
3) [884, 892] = 1.37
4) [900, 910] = 1.56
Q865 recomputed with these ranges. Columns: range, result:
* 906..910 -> 1.443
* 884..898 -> 1.302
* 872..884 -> 0.8558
